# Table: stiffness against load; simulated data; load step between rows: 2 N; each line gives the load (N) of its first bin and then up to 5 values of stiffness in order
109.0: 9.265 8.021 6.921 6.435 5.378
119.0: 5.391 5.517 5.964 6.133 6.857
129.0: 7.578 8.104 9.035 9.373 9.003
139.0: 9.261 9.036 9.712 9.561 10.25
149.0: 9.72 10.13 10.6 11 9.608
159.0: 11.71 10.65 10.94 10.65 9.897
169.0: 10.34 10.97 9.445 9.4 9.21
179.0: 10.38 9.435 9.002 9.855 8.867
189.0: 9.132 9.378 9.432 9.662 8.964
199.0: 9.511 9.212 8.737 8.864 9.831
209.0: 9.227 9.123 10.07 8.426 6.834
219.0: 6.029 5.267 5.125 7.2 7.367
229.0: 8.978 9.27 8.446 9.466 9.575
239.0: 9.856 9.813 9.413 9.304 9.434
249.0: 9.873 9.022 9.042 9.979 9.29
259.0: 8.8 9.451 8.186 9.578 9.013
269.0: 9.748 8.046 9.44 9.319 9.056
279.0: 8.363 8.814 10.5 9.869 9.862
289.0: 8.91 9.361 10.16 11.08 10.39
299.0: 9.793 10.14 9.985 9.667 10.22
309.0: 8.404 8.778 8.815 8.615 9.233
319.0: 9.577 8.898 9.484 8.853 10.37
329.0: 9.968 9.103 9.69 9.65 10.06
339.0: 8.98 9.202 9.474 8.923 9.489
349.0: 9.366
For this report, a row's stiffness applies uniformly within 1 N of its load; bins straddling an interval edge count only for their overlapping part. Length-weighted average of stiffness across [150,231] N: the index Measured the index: 9.21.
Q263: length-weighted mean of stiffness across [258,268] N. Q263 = 9.01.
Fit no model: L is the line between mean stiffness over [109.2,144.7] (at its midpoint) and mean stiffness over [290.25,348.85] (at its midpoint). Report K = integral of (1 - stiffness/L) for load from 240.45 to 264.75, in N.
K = -1.2 N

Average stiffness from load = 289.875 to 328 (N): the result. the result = 9.57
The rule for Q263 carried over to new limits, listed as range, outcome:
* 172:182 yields 9.57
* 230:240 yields 9.32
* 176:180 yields 9.8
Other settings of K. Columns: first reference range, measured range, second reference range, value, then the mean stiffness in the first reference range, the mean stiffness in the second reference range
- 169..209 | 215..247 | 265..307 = 4.5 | 9.45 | 9.59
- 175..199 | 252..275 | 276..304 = 1.2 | 9.4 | 9.73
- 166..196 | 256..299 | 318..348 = 0.5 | 9.63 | 9.45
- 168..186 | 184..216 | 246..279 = 1.2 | 9.78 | 9.18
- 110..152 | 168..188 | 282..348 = -3.1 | 7.97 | 9.56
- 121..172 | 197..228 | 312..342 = 4.2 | 9.37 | 9.37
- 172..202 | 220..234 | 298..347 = 3.0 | 9.39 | 9.41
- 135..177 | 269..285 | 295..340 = 0.8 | 10.1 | 9.52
